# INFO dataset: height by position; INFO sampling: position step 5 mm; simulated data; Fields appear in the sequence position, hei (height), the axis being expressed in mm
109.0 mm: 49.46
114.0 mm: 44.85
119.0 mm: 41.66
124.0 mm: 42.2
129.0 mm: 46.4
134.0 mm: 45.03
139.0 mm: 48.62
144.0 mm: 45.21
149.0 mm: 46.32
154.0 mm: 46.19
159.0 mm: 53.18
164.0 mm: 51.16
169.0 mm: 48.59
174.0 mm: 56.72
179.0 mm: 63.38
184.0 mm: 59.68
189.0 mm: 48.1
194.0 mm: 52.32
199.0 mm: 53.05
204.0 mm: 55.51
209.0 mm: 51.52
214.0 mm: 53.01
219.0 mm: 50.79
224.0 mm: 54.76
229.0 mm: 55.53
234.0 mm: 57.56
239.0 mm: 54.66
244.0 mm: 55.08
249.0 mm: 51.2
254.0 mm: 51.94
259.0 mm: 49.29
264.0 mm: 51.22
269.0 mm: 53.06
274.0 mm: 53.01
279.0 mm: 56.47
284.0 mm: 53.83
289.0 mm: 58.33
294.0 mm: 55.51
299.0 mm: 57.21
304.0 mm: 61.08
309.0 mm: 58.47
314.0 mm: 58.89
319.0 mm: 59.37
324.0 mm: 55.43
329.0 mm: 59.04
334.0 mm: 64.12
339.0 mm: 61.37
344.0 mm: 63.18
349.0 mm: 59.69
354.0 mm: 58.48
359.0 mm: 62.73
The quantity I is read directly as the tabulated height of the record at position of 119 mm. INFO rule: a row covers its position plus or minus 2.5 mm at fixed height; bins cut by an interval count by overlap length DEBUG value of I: 41.66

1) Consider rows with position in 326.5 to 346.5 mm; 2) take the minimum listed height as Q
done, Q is 59.04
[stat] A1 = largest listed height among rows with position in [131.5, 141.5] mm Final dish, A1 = 48.62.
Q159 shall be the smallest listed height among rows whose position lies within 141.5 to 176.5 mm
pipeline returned 45.21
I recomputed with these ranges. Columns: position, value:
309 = 58.47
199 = 53.05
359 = 62.73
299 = 57.21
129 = 46.4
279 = 56.47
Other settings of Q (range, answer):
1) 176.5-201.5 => 48.1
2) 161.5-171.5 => 48.59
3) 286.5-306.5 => 55.51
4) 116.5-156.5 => 41.66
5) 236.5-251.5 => 51.2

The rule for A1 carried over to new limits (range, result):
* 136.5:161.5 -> 53.18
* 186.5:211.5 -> 55.51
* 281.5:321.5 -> 61.08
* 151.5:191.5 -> 63.38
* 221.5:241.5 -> 57.56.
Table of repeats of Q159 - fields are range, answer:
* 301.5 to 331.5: 55.43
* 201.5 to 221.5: 50.79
